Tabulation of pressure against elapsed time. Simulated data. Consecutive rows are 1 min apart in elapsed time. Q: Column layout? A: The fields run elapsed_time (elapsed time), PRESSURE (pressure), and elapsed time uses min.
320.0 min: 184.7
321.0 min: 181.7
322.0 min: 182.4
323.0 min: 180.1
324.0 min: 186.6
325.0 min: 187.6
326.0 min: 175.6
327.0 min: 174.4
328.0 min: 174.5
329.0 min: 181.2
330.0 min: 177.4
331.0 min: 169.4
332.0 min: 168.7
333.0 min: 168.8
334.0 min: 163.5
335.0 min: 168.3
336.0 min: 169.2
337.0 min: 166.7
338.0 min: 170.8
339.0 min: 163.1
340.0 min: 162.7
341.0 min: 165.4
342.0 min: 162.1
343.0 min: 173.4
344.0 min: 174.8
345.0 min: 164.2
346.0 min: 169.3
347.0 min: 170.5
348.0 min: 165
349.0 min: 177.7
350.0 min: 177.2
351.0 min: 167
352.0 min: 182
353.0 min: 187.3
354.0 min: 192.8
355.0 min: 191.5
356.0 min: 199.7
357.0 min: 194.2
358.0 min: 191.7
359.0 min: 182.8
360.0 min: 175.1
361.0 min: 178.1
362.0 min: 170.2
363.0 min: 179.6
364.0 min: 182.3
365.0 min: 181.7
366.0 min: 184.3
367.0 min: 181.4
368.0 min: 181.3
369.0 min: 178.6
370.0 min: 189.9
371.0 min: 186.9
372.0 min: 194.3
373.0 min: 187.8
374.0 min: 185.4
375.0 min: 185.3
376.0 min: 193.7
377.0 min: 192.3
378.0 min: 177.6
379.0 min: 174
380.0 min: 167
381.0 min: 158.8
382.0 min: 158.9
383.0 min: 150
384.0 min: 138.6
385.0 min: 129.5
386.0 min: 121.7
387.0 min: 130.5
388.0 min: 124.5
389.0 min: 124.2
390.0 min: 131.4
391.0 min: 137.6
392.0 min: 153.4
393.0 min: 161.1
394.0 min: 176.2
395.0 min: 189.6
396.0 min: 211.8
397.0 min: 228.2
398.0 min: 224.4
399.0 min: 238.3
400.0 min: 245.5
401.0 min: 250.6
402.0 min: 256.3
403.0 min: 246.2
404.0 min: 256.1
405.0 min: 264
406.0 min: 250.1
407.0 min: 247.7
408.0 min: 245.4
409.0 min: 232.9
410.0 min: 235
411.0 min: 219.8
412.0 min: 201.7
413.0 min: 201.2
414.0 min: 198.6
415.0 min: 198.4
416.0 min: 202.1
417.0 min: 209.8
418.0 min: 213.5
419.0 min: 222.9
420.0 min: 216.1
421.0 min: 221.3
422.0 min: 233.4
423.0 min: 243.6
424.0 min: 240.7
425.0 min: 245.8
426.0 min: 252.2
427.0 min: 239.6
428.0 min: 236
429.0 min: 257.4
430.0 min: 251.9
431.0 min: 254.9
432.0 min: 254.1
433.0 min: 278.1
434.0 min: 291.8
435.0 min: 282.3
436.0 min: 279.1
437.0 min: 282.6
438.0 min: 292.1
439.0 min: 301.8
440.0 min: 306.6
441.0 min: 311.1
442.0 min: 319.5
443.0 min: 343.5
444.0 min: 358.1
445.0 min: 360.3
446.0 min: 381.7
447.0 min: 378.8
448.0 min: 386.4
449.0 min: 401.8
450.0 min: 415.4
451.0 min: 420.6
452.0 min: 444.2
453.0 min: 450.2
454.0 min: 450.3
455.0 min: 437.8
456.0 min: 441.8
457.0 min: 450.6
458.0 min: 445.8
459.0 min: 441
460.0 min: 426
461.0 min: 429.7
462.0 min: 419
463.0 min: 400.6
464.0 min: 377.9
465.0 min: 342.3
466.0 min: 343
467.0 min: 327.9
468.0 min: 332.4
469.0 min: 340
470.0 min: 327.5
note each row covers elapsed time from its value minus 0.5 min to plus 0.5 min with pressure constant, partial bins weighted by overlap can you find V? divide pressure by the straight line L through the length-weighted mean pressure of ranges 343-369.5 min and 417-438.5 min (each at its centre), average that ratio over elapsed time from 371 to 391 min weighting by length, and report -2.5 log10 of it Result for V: 0.26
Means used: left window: 180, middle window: 159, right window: 251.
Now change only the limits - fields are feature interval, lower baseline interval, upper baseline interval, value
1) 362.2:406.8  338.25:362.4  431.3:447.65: 0.228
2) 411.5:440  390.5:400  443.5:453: 0.266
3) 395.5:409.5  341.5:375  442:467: 0.166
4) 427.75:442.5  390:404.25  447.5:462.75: 0.253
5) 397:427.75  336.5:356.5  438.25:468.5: 0.295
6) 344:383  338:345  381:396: -0.143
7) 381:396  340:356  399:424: 0.386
